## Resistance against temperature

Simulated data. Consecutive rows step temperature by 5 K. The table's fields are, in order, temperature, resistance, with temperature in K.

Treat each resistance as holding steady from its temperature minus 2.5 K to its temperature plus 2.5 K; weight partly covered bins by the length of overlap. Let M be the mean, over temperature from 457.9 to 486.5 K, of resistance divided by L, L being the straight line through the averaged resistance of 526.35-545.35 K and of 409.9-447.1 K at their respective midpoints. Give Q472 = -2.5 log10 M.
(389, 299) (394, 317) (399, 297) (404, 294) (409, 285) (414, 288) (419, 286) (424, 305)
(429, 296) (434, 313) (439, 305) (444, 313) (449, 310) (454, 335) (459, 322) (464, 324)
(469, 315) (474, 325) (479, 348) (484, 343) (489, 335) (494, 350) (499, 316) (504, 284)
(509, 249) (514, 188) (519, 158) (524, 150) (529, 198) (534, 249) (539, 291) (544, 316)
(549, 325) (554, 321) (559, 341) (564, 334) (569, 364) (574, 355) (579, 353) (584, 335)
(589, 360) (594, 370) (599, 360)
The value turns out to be -0.164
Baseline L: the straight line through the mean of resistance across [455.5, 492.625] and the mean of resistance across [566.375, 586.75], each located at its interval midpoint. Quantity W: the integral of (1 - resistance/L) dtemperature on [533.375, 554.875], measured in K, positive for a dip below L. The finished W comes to 2.6 K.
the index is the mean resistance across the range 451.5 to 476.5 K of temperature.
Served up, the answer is 324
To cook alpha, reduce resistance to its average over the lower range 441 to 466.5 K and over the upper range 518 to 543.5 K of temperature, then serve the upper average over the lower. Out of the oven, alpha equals 0.7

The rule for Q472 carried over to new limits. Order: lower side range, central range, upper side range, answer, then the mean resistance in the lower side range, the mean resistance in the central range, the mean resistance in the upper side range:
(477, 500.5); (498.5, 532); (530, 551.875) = 0.42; 339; 215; 289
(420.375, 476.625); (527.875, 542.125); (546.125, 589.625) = 0.30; 314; 254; 342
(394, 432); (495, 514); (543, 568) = 0.15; 295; 276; 330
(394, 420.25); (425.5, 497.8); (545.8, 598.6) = -0.04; 293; 323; 346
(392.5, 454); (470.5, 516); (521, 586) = -0.02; 302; 306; 301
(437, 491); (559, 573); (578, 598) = 0.00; 325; 348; 355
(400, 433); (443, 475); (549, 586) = -0.05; 293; 321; 342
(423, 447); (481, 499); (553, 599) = -0.05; 307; 339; 350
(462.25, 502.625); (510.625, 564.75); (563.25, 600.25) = 0.31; 331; 258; 355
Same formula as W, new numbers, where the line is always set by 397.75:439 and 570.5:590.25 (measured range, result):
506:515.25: 2.9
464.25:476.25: -0.3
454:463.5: -0.5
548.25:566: 0.6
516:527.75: 6.1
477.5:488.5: -0.9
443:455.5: -0.5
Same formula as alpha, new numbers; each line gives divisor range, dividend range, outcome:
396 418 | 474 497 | 1.17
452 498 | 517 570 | 0.83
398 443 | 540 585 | 1.13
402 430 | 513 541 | 0.70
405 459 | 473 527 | 0.90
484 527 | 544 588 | 1.32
